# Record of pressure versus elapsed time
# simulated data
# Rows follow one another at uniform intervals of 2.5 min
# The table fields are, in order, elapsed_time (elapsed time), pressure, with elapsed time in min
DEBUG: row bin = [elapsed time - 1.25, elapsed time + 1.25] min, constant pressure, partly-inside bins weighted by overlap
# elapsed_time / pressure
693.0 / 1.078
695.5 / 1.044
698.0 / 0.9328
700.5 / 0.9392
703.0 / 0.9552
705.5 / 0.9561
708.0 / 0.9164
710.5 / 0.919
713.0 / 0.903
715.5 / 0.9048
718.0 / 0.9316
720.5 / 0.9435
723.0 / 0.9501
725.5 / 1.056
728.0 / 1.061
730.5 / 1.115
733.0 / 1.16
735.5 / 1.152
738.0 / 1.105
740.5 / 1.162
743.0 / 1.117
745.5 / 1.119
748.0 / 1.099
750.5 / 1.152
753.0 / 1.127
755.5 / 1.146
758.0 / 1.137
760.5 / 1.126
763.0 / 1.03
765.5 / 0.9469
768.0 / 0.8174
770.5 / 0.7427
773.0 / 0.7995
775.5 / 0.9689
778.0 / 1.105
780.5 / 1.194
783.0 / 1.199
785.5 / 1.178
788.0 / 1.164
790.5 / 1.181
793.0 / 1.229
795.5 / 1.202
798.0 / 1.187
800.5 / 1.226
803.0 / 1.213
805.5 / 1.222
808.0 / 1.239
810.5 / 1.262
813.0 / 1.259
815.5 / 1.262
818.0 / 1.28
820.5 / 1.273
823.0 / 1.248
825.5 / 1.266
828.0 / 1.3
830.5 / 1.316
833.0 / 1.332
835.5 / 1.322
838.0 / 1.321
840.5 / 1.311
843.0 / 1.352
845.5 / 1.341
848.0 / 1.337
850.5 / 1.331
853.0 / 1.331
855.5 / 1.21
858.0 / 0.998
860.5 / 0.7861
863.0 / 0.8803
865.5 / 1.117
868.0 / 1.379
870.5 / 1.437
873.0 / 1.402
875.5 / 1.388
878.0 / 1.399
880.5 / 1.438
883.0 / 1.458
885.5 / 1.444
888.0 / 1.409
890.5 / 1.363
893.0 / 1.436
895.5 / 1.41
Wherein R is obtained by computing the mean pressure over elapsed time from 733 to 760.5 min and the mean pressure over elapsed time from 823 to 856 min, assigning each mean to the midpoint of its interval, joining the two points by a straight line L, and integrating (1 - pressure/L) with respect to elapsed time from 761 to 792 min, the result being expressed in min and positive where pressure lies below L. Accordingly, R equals 4.2 min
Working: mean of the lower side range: 1.13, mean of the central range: 1.03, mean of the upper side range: 1.31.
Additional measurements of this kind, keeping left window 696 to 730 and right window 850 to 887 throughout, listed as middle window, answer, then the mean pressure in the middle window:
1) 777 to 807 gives -2.1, 1.19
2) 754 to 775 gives 1.7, 0.97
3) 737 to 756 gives -1.9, 1.13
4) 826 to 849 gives -2.3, 1.32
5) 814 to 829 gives -1.3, 1.27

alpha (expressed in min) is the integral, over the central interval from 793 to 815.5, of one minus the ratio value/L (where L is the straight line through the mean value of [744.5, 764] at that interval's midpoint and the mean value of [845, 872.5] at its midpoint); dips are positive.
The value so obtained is -1.4 min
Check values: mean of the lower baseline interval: 1.12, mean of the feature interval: 1.23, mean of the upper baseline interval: 1.2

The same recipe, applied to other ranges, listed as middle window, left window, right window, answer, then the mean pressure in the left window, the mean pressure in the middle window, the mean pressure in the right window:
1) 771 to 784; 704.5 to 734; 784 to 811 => 1.3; 0.983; 1.03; 1.21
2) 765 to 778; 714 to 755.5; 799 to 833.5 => 3.2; 1.07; 0.874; 1.26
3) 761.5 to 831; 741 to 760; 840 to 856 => 4.0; 1.13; 1.15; 1.32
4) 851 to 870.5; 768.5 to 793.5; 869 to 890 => 3.2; 1.06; 1.13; 1.42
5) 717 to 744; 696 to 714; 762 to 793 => -2.7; 0.937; 1.07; 1.04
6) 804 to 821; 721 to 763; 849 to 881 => -1.1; 1.11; 1.26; 1.23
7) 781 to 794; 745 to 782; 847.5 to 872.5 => -1.4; 1.03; 1.19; 1.18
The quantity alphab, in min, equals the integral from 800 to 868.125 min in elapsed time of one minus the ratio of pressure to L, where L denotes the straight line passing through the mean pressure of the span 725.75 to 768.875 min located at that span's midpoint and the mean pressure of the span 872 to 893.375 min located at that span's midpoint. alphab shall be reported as 3.1 min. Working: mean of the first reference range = 1.09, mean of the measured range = 1.24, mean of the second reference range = 1.41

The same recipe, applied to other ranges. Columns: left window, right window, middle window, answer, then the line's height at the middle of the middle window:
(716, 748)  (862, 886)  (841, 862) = 1.3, 1.29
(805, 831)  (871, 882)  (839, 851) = 0.0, 1.33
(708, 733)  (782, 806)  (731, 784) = 1.0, 1.09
